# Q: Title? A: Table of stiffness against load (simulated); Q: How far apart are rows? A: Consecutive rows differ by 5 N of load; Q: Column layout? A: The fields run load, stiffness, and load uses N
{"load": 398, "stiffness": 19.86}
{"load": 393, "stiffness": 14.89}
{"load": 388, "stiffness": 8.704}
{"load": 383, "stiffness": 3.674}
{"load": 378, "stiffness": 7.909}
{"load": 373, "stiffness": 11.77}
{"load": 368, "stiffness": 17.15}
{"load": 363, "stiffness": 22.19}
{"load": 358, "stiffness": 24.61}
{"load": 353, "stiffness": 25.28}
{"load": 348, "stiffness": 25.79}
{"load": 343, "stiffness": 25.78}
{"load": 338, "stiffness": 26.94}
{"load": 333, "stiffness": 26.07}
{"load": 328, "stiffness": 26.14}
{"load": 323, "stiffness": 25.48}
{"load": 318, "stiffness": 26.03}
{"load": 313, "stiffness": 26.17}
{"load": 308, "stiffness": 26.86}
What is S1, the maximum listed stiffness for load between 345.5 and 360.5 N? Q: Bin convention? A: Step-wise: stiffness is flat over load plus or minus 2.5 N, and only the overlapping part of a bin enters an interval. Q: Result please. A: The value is 25.79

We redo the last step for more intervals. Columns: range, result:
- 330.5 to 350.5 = 26.94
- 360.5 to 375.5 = 22.19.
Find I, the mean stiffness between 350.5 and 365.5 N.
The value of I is 24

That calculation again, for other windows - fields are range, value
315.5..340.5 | 26.1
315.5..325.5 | 25.8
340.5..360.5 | 25.4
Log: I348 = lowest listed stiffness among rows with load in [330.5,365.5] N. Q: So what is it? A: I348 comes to 22.19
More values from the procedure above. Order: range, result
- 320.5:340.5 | 25.48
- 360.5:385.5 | 3.674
